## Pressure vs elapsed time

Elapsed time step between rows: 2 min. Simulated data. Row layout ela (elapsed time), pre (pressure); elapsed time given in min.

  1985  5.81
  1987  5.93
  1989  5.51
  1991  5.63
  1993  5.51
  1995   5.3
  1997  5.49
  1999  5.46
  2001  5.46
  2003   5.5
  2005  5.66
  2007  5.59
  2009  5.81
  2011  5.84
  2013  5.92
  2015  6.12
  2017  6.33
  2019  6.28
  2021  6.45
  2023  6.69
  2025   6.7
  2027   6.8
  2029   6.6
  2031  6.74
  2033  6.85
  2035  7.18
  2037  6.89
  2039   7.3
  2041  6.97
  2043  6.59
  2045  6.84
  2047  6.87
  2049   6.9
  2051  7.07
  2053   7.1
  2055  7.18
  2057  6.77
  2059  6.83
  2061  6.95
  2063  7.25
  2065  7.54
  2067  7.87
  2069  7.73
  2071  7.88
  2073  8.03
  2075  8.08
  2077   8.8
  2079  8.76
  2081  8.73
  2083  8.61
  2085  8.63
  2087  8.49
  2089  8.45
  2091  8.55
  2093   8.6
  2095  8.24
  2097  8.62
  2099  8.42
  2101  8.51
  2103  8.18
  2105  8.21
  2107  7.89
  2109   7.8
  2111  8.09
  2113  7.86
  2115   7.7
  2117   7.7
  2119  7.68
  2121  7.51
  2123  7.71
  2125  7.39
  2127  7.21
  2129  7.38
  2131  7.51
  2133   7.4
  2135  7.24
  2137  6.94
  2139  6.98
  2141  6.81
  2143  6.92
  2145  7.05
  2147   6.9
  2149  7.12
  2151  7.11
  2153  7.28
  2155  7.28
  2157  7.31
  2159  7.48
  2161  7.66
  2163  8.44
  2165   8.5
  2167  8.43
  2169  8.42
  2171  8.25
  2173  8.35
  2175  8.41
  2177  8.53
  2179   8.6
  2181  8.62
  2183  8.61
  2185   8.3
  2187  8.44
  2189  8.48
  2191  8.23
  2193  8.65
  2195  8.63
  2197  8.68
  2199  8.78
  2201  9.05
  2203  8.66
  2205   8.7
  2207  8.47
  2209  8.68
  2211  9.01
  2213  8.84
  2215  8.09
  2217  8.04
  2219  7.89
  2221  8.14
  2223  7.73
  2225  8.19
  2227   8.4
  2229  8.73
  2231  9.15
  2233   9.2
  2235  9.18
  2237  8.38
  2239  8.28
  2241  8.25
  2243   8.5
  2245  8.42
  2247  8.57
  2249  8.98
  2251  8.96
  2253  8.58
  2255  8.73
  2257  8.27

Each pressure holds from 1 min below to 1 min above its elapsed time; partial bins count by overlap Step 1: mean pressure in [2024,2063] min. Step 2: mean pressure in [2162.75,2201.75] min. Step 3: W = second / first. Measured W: 1.23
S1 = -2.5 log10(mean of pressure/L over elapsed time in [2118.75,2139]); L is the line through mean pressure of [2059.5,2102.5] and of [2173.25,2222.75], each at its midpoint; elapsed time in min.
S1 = 0.134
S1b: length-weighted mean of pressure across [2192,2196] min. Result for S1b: 8.64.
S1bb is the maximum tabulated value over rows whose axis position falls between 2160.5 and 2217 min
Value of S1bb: 9.05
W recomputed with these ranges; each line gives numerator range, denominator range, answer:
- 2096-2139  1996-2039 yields 1.24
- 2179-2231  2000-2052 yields 1.32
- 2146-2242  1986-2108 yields 1.17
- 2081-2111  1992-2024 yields 1.43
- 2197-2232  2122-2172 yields 1.14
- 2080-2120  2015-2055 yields 1.21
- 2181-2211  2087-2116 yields 1.05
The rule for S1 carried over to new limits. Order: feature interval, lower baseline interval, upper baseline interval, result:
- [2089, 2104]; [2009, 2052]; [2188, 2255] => -0.16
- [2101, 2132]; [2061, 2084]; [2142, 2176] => 0.02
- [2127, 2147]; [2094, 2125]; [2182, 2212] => 0.15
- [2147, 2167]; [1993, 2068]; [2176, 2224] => 0.06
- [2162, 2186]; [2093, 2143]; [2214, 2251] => -0.05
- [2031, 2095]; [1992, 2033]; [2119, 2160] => -0.17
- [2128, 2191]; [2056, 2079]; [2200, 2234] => 0.06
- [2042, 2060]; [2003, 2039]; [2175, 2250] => -0.03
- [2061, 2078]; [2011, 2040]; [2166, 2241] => -0.11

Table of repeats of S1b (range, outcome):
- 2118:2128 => 7.5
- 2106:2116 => 7.87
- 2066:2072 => 7.83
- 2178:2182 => 8.61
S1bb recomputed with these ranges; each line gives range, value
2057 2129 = 8.8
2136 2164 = 8.44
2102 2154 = 8.21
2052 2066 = 7.54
